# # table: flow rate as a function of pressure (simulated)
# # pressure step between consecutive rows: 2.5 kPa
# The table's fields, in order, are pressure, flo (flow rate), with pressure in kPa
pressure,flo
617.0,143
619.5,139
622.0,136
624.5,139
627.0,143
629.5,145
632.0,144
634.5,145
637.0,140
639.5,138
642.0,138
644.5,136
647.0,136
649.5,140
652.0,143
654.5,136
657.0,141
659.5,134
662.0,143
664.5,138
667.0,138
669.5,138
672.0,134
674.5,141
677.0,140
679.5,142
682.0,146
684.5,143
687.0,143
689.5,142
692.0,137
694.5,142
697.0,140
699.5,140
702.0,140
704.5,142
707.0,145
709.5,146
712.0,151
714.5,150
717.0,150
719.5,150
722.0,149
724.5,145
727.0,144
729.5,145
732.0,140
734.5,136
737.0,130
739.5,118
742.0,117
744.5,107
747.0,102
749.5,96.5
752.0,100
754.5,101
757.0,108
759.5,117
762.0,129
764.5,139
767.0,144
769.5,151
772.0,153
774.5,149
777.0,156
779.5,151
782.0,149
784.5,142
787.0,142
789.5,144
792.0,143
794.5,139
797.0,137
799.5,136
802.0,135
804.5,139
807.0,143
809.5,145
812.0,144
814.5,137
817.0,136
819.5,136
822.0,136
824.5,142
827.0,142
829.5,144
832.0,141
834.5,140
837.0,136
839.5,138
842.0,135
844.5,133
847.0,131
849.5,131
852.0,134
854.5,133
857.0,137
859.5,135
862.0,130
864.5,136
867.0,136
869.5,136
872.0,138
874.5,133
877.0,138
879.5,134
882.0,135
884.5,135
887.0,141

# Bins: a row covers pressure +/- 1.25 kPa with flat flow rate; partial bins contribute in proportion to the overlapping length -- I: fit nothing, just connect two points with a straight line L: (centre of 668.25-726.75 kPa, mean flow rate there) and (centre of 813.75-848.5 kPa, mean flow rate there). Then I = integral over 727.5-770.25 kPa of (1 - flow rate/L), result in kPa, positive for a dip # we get 5.7 kPa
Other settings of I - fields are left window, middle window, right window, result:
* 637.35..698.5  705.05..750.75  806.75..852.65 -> 1.4 kPa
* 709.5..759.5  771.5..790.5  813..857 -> -2.3 kPa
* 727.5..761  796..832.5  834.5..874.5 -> -3.2 kPa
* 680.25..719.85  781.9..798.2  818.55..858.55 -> -0.3 kPa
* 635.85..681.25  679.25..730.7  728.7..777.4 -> -4.6 kPa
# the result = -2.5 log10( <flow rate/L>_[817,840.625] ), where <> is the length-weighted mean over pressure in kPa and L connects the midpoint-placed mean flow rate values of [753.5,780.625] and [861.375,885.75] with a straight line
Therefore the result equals -0.03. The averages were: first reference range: 136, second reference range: 135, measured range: 139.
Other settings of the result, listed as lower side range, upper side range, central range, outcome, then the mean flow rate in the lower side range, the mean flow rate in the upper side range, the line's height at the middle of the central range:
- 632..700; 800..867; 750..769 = 0.15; 140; 137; 138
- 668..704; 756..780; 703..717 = -0.05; 141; 140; 140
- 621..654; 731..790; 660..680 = -0.01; 140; 130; 137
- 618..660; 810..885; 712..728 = -0.07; 140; 136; 138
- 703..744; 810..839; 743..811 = 0.05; 140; 140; 140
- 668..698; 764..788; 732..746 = 0.18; 141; 148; 145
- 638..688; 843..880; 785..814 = -0.04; 139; 134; 136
